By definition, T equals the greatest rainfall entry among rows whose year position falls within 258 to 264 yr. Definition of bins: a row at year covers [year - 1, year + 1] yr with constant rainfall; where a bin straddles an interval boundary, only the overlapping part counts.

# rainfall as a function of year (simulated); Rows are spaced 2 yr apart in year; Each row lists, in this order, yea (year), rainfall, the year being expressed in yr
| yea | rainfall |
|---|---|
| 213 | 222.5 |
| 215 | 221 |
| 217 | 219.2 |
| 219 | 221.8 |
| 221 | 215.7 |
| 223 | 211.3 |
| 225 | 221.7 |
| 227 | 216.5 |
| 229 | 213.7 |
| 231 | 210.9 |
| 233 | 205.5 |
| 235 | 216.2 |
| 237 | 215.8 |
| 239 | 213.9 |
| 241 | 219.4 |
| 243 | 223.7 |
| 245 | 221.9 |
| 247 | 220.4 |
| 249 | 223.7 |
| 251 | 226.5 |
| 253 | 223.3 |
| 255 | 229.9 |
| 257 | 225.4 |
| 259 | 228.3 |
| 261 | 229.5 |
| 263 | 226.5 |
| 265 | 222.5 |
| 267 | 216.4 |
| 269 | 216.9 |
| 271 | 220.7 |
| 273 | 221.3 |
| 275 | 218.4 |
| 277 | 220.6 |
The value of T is 229.5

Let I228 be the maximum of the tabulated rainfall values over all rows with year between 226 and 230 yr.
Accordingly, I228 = 216.5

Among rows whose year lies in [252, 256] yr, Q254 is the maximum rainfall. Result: 229.9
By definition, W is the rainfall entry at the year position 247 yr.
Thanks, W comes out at 220.4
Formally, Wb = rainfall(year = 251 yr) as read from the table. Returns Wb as 226.5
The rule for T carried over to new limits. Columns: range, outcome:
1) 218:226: 221.8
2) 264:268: 222.5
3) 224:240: 221.7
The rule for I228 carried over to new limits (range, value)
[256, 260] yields 228.3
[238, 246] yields 223.7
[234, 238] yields 216.2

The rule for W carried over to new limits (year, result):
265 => 222.5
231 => 210.9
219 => 221.8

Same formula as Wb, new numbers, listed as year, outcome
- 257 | 225.4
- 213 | 222.5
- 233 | 205.5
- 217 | 219.2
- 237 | 215.8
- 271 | 220.7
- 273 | 221.3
